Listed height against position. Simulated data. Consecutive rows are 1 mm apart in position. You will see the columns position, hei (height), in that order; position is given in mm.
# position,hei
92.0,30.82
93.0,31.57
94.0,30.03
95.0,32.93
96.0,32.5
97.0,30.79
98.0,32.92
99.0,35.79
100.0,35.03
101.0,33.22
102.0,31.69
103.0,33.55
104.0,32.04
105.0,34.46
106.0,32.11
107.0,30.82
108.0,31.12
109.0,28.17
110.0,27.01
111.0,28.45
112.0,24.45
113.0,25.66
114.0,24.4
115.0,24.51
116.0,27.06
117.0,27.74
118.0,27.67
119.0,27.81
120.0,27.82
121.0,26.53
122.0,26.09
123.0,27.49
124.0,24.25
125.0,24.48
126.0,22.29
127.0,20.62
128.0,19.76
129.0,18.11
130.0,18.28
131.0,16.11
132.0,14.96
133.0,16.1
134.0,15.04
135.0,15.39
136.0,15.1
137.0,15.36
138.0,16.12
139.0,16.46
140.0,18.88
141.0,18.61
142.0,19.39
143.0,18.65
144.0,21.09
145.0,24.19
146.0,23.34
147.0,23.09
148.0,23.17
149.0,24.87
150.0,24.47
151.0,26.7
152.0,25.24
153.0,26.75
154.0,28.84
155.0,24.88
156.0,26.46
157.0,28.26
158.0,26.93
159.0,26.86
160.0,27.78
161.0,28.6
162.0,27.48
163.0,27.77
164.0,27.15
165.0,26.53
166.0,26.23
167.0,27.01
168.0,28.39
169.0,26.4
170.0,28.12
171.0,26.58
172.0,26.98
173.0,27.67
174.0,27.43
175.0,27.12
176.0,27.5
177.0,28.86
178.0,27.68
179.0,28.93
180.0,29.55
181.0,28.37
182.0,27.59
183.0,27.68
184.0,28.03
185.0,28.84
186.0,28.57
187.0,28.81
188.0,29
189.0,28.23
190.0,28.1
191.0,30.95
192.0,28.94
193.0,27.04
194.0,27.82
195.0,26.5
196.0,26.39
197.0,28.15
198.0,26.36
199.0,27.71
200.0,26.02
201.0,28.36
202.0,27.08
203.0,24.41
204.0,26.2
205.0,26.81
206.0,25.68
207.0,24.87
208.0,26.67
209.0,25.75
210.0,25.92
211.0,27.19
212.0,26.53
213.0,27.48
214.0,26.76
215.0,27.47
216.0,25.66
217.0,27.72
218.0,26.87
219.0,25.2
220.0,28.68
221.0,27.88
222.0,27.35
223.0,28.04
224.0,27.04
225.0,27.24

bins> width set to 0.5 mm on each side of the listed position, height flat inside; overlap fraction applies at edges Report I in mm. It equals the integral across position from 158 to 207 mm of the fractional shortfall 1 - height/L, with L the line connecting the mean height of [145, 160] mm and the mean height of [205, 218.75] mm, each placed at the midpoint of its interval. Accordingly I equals -2.7 mm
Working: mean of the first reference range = 25.7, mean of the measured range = 27.6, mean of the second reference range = 26.5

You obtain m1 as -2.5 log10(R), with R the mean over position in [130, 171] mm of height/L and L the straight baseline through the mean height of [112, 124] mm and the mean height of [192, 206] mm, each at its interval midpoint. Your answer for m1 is 0.156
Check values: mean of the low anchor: 26.4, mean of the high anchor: 26.9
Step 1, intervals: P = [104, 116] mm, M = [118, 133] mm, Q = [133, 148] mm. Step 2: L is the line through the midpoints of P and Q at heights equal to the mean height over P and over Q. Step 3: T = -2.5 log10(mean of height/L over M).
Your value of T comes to 0.06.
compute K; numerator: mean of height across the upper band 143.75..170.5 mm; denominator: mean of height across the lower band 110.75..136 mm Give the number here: 1.16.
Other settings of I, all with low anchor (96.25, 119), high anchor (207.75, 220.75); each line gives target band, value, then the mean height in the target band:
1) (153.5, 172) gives 0.7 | 27.2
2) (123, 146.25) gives 8.1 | 18.9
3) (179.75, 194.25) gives -0.5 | 28.5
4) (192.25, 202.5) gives 0.0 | 27.2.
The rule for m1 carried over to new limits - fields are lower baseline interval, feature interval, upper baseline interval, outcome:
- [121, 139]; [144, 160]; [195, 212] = -0.19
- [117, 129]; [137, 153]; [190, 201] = 0.19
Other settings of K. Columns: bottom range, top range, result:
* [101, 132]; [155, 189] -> 1.05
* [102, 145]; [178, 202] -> 1.20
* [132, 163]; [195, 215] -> 1.18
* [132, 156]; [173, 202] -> 1.34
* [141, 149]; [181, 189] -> 1.30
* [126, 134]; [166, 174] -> 1.53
